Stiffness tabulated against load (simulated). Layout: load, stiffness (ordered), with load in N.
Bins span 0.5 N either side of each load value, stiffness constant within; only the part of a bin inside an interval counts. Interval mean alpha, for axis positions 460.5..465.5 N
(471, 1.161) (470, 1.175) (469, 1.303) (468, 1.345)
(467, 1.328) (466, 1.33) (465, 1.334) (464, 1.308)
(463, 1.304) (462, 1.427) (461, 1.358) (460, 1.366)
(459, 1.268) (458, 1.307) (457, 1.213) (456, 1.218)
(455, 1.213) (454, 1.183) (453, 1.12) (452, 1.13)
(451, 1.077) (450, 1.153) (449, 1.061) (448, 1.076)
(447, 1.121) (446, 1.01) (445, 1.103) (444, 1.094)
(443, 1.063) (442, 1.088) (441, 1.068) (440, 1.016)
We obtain 1.35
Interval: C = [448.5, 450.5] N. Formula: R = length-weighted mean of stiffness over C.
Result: 1.11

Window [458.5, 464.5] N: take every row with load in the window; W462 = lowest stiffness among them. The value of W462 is 1.268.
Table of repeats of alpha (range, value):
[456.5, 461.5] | 1.3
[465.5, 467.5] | 1.33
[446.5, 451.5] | 1.1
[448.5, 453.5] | 1.11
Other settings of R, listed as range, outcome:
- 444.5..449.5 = 1.07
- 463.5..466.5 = 1.32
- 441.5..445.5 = 1.09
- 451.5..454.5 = 1.14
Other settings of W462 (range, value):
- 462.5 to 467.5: 1.304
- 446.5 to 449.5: 1.061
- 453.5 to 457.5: 1.183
